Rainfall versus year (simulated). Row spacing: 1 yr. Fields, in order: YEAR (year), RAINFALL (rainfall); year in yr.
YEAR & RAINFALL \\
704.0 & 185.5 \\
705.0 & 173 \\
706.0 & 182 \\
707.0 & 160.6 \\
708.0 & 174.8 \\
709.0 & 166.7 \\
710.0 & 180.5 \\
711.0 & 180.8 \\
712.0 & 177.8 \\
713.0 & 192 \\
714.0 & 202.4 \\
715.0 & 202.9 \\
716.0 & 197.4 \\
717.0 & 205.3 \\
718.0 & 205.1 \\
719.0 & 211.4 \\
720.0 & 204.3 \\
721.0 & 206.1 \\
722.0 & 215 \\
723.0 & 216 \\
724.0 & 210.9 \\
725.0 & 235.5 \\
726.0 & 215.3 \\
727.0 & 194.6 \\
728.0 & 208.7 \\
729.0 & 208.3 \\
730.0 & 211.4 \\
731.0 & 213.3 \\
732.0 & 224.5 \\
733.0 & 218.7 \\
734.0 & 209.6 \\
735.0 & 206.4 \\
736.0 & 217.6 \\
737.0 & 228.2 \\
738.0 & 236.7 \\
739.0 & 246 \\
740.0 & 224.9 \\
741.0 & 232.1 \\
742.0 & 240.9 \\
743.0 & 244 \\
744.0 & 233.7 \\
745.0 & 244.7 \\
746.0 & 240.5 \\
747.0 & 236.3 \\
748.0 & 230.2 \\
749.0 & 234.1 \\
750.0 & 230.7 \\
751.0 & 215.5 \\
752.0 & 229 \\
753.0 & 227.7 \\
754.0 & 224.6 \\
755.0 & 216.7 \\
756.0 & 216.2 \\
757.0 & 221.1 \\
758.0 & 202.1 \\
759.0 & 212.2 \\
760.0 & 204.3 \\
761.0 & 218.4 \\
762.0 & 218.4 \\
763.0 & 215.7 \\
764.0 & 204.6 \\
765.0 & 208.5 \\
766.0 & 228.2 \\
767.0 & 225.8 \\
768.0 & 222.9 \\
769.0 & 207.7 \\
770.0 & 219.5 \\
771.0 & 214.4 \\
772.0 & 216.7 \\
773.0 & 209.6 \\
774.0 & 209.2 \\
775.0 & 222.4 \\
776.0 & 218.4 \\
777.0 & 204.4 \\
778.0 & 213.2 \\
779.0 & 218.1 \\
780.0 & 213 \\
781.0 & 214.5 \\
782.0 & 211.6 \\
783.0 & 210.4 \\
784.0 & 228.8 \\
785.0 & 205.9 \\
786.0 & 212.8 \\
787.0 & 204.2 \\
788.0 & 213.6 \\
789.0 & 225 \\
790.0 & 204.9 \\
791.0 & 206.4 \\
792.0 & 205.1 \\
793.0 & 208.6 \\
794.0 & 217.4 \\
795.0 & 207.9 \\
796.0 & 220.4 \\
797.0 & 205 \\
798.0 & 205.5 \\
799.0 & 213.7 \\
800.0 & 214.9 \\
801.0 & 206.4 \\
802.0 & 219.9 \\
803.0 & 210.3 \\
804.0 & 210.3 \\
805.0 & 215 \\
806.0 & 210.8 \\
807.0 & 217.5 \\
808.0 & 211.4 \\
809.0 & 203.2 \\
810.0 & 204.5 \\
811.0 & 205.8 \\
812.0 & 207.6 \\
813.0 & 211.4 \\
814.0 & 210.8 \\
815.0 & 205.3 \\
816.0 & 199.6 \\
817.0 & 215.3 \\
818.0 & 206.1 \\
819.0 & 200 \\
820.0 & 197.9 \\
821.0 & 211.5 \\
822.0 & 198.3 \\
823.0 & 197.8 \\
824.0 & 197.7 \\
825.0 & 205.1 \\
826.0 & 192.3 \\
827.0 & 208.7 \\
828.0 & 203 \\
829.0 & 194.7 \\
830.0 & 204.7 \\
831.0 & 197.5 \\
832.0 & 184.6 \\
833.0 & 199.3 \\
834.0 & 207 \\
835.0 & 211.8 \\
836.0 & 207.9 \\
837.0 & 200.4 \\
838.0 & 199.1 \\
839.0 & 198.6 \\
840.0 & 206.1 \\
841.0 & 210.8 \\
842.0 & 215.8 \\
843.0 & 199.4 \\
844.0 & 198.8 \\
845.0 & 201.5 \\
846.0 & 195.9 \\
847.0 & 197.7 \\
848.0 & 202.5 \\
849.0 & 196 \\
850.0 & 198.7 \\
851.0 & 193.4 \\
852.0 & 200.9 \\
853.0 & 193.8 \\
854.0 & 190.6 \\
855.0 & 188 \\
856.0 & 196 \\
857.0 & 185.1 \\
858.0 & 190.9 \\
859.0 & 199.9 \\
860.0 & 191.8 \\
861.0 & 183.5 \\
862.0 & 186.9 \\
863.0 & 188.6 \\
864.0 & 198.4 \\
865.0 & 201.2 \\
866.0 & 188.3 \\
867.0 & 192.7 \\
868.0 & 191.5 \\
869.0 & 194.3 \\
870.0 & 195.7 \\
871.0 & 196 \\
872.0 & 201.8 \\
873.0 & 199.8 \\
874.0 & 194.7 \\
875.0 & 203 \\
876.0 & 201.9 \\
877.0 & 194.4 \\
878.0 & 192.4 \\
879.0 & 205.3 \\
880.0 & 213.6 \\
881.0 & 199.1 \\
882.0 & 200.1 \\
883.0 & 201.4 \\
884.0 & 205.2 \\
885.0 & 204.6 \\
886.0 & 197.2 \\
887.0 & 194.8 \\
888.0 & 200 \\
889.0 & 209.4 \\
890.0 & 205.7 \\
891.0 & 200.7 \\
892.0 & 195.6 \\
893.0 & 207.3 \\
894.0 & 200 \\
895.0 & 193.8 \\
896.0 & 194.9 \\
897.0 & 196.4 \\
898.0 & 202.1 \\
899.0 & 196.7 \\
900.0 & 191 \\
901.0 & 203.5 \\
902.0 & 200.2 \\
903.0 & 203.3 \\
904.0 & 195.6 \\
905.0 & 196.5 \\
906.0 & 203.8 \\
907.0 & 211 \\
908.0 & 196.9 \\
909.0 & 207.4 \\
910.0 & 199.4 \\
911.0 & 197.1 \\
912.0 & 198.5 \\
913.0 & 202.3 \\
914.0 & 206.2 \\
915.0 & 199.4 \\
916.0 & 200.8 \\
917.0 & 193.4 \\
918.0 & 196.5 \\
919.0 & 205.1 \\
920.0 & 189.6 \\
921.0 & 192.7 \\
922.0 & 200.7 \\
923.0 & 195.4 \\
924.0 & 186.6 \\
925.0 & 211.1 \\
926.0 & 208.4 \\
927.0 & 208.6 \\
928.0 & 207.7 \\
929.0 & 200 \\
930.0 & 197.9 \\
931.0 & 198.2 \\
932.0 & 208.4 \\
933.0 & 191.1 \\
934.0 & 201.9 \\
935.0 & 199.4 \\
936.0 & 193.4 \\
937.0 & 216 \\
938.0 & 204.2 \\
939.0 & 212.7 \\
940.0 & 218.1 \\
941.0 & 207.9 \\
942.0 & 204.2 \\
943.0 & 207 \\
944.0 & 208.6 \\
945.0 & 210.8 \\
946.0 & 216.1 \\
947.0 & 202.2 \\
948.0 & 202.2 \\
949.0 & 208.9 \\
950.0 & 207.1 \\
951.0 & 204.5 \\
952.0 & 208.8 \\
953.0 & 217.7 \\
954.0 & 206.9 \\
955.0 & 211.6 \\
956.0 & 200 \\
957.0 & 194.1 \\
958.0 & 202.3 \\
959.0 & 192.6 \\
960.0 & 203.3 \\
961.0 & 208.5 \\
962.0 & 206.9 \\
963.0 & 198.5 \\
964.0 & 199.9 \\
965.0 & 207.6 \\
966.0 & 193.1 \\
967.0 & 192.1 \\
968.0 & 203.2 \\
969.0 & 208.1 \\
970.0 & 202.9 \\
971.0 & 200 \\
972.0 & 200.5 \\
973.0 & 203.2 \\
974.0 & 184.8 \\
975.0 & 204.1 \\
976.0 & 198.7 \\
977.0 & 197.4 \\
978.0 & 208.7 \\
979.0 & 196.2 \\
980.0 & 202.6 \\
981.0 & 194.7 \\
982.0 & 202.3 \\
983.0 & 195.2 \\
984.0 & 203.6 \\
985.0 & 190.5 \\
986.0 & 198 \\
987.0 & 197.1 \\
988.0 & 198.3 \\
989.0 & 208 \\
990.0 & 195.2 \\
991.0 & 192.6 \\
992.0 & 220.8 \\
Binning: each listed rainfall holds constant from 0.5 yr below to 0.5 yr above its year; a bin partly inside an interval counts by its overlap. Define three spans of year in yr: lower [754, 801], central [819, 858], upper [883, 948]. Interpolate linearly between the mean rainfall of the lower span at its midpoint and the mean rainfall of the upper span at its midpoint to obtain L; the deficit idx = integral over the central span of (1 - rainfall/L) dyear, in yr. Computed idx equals 1.6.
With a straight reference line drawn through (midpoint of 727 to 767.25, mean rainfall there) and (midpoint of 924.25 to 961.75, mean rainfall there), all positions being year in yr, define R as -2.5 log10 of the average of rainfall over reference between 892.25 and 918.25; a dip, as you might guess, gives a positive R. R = 0.05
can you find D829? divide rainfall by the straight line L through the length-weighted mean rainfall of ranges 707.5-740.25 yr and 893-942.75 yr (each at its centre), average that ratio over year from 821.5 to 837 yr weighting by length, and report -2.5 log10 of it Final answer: 0.02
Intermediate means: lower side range 207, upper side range 201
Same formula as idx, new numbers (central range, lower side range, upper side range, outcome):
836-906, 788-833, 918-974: 2.4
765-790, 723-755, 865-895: 0.3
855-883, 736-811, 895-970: 1.7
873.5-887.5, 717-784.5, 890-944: 0.3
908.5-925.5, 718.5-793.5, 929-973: 0.6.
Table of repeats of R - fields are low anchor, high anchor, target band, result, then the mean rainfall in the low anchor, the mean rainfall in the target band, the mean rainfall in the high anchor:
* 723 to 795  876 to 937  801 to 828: 0.03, 219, 207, 200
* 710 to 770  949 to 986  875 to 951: 0.02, 217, 202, 202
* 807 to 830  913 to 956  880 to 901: 0.02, 204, 200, 204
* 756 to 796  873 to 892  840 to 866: 0.05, 214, 196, 201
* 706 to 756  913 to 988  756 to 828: 0.00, 214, 211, 202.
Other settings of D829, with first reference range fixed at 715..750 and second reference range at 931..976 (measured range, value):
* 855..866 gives 0.10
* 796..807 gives 0.02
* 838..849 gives 0.05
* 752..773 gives 0.01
